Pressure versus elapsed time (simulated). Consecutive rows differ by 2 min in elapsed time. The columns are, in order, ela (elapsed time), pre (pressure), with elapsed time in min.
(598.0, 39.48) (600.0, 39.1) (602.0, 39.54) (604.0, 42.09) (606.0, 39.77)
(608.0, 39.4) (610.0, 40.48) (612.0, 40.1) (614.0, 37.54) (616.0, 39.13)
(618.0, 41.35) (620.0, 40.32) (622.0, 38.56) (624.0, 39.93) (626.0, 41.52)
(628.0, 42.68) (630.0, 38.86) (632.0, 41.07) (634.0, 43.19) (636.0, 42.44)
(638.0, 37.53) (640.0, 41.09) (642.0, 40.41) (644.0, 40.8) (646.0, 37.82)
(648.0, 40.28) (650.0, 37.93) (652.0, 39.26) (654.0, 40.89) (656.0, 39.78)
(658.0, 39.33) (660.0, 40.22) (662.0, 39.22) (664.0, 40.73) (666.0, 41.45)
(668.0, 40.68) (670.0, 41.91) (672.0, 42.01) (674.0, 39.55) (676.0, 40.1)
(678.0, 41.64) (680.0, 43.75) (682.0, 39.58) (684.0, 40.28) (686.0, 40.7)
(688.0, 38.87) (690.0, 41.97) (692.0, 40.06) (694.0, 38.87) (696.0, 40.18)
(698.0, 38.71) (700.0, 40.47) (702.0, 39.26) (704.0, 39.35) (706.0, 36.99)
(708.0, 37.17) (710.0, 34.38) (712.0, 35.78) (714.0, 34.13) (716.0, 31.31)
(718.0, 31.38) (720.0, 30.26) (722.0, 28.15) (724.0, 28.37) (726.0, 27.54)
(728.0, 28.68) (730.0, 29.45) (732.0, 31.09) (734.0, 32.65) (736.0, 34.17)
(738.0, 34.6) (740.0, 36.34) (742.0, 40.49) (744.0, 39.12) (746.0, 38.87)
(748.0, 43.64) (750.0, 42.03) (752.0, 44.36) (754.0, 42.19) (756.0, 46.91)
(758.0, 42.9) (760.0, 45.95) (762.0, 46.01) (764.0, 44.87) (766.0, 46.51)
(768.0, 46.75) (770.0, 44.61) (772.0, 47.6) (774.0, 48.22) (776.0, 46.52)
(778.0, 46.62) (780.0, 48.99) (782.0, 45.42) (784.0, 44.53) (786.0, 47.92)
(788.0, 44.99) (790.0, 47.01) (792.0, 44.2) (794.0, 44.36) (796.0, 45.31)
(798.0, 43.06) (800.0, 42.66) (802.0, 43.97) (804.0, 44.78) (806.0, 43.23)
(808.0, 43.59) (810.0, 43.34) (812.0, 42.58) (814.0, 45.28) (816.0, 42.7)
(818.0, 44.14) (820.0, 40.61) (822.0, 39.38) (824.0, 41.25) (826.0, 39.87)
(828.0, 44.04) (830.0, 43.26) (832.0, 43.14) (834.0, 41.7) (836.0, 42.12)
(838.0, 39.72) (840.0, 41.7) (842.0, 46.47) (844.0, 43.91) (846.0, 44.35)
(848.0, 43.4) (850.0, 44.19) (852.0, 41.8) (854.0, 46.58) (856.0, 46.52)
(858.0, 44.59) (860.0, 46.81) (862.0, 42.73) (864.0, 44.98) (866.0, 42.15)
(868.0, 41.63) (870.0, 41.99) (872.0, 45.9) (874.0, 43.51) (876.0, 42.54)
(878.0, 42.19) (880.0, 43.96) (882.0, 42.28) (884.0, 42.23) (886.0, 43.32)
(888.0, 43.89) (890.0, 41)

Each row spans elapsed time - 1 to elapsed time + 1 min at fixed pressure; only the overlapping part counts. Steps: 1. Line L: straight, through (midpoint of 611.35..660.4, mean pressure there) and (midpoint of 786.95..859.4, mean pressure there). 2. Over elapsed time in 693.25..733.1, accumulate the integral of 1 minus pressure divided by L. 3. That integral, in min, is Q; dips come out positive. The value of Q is 7.1 min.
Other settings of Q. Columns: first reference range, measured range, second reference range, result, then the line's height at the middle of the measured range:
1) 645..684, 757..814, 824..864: -3.73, 42.5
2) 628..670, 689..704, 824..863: 0.42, 41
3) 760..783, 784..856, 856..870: 2.58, 45.1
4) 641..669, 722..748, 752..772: 6.11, 43.9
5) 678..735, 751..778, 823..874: -4.70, 38.9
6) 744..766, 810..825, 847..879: 0.49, 43.8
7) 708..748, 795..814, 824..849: -1.77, 40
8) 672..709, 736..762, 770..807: 1.16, 43.2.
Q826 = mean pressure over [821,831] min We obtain 41.6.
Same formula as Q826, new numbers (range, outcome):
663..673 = 41.4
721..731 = 28.4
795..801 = 43.7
